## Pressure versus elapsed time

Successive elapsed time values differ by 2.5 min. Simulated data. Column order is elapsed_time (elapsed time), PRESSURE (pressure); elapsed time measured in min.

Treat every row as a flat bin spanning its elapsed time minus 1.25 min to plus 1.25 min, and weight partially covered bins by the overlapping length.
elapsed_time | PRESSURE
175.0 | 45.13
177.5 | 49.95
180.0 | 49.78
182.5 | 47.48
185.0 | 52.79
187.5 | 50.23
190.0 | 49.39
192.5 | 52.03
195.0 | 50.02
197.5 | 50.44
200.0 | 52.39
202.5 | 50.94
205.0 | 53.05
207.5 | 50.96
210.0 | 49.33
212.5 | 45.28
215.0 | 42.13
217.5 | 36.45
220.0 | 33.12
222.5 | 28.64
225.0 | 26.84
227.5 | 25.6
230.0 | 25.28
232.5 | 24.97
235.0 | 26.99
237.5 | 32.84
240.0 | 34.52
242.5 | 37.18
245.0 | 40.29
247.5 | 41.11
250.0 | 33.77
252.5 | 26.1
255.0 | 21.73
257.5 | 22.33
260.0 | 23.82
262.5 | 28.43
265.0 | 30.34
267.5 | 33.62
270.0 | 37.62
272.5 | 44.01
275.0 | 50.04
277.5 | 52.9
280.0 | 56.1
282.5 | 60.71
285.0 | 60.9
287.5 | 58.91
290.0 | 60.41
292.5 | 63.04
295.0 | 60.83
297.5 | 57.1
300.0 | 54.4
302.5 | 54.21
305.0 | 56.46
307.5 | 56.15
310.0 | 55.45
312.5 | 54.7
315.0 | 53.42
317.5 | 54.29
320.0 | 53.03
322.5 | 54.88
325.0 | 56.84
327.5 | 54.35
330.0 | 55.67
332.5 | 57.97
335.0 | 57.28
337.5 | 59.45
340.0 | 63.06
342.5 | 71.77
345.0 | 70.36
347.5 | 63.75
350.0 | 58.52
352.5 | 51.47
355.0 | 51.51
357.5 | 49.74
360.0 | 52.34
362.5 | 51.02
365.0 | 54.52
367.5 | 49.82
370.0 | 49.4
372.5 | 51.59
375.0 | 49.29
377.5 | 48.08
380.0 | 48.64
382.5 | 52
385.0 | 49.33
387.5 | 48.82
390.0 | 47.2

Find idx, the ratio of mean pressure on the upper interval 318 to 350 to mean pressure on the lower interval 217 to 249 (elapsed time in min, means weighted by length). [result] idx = 1.88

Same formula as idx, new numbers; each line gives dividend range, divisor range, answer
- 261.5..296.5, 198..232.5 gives 1.26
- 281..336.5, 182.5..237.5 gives 1.36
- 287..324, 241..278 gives 1.64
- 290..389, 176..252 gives 1.34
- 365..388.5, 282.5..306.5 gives 0.85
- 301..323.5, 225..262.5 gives 1.85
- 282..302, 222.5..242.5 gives 2.06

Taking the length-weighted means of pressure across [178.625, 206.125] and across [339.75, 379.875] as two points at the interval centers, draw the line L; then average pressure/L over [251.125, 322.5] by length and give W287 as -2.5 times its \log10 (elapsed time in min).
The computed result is 0.113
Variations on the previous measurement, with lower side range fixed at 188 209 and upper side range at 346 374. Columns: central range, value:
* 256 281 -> 0.35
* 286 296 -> -0.16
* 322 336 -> -0.07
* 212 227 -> 0.43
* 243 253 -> 0.39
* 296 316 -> -0.06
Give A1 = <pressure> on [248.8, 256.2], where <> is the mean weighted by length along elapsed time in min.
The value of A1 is 27.2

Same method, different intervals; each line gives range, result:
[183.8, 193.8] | 51.1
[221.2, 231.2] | 26.6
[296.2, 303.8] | 55.3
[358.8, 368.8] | 51.9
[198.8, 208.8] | 51.8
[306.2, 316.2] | 54.9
